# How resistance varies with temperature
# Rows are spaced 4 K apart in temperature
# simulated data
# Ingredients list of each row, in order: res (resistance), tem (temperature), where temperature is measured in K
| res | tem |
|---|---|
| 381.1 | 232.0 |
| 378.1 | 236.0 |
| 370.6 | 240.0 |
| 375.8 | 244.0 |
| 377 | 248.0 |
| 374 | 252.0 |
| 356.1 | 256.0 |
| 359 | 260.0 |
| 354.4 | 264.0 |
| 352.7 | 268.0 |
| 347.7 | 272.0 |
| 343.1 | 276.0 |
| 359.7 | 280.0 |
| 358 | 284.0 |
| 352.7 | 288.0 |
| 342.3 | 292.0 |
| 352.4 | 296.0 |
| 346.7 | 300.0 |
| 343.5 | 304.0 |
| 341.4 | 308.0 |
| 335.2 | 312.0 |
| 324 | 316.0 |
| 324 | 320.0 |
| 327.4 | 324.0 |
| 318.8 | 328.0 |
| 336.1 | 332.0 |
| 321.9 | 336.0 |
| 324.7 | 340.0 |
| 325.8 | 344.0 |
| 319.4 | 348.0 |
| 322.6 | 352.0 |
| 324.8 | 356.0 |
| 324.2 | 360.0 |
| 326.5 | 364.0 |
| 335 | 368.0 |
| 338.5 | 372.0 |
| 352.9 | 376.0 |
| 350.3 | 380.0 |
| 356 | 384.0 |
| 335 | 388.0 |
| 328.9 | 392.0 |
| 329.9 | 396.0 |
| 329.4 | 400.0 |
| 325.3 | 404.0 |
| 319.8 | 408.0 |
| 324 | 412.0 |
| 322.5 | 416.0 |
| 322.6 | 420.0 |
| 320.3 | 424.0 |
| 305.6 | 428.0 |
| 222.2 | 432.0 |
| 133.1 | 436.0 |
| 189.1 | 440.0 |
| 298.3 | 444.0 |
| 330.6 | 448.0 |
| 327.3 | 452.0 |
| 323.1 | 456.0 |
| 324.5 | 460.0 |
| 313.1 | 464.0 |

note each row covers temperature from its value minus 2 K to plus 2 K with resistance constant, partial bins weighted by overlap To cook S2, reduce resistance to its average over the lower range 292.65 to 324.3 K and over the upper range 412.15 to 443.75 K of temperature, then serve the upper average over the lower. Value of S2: 0.8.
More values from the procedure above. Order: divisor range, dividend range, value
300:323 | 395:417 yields 0.97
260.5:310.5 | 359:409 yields 0.96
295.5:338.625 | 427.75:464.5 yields 0.82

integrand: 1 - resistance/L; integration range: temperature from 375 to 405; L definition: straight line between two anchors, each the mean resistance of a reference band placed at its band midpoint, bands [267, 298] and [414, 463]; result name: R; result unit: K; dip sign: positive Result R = -3.2 K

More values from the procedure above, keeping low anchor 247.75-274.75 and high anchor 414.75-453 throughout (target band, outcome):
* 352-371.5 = -1.1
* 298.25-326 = 0.0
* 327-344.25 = -0.2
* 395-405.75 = -1.4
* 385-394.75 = -1.2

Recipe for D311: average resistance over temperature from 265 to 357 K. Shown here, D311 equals 337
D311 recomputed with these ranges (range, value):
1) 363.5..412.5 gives 335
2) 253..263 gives 359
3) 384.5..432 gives 321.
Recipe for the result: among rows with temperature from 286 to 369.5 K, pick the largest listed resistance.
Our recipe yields 352.7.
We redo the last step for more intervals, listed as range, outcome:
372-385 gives 356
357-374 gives 338.5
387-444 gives 335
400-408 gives 329.4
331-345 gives 336.1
